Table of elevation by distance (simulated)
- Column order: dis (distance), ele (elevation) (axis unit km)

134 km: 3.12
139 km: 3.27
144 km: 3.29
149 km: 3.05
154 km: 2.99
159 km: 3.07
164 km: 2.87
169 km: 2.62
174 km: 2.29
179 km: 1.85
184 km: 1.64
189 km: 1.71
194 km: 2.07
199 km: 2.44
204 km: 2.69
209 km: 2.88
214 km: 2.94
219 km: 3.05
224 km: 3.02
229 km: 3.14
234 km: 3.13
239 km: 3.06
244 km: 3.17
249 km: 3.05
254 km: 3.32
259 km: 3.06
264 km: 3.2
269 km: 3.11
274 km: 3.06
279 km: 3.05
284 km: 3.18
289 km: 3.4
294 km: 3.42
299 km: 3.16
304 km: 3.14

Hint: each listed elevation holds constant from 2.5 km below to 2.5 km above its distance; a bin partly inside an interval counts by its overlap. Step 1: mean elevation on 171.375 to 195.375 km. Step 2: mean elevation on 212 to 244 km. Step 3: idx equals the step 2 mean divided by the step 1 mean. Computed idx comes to 1.6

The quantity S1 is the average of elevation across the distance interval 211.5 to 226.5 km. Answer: 3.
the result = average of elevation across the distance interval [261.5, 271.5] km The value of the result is 3.15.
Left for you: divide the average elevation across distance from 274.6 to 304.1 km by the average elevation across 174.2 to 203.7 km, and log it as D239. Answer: 1.6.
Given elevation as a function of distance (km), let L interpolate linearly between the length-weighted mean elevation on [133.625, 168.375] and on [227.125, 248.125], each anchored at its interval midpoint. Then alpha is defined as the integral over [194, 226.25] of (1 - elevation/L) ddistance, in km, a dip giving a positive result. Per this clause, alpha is 3.4 km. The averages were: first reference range 3.07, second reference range 3.12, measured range 2.78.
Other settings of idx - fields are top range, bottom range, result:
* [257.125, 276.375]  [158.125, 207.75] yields 1.34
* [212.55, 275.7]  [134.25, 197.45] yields 1.20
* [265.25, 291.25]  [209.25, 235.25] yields 1.04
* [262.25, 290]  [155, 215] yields 1.30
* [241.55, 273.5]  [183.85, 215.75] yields 1.32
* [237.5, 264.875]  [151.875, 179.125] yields 1.17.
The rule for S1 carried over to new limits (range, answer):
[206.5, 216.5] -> 2.91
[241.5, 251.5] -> 3.11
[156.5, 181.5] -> 2.54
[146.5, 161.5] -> 3.04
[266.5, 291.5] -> 3.16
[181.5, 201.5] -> 1.96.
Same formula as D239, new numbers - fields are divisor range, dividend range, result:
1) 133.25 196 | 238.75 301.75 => 1.22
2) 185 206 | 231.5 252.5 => 1.43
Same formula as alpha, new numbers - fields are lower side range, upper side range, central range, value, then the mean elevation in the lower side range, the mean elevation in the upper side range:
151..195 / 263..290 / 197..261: -4.80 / 2.36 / 3.15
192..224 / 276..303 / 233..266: -1.81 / 2.71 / 3.23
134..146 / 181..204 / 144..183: 0.72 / 3.25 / 2.04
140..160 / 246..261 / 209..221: 0.64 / 3.11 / 3.15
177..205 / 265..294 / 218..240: -4.84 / 2.04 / 3.18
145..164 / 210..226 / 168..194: 8.83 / 3.03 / 2.99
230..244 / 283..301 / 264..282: 0.79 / 3.11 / 3.3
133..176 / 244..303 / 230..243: 0.01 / 2.95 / 3.18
